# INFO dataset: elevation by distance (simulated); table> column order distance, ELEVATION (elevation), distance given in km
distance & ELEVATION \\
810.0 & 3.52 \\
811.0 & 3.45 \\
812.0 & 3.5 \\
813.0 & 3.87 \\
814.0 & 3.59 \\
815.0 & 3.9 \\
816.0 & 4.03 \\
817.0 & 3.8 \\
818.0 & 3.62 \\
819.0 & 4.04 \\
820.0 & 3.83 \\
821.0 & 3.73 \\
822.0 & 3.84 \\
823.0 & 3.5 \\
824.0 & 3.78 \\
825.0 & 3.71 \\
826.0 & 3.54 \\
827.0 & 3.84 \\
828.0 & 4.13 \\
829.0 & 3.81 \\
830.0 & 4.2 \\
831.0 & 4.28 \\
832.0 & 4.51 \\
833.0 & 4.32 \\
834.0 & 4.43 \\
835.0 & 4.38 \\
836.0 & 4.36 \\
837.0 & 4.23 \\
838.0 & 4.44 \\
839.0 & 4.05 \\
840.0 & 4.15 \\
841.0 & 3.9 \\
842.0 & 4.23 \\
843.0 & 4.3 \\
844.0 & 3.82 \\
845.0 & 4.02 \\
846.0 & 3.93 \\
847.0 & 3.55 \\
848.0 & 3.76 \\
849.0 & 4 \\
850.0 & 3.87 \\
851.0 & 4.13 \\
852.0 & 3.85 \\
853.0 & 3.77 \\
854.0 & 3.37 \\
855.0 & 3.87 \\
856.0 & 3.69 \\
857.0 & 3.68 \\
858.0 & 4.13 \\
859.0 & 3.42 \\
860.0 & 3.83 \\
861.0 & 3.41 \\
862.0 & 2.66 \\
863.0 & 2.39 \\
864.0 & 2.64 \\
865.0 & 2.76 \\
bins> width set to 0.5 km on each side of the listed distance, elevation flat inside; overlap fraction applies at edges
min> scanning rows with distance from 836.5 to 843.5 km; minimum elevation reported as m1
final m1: 3.9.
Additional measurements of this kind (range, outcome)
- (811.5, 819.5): 3.5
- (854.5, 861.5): 3.41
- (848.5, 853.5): 3.77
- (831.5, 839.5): 4.05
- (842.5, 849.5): 3.55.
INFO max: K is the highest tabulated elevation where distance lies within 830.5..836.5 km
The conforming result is 4.51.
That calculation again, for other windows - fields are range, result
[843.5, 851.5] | 4.13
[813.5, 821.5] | 4.04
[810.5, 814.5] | 3.87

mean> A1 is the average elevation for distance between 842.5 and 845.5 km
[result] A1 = 4.05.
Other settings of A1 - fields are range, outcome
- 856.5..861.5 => 3.69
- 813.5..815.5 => 3.75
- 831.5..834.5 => 4.42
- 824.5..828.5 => 3.8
